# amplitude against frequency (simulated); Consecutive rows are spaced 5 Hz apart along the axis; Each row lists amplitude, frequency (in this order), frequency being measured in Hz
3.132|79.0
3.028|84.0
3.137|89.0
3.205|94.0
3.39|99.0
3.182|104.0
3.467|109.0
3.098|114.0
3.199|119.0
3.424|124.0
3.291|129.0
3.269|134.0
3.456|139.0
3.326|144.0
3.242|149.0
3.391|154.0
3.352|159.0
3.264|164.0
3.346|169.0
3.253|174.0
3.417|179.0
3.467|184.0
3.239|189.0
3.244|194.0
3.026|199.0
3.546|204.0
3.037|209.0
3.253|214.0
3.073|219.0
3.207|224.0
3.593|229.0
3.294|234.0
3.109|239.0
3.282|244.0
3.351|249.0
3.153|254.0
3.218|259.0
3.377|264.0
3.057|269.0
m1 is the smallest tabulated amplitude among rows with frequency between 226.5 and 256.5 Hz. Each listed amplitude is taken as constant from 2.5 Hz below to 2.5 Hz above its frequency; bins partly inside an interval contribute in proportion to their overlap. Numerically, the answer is 3.109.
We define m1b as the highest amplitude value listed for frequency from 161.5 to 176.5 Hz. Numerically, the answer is 3.346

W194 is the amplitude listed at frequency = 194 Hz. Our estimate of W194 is 3.244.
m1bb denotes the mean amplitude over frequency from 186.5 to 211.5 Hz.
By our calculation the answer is 3.22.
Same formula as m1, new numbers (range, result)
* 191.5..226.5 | 3.026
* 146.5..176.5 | 3.242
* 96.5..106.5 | 3.182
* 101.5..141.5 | 3.098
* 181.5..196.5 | 3.239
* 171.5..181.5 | 3.253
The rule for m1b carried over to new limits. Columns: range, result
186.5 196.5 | 3.244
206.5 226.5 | 3.253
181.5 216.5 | 3.546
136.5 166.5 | 3.456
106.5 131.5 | 3.467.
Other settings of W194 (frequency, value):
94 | 3.205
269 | 3.057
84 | 3.028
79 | 3.132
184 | 3.467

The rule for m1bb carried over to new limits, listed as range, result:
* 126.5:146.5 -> 3.34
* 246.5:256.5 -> 3.25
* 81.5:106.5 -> 3.19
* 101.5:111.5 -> 3.32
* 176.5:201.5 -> 3.28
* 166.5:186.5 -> 3.37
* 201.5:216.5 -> 3.28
